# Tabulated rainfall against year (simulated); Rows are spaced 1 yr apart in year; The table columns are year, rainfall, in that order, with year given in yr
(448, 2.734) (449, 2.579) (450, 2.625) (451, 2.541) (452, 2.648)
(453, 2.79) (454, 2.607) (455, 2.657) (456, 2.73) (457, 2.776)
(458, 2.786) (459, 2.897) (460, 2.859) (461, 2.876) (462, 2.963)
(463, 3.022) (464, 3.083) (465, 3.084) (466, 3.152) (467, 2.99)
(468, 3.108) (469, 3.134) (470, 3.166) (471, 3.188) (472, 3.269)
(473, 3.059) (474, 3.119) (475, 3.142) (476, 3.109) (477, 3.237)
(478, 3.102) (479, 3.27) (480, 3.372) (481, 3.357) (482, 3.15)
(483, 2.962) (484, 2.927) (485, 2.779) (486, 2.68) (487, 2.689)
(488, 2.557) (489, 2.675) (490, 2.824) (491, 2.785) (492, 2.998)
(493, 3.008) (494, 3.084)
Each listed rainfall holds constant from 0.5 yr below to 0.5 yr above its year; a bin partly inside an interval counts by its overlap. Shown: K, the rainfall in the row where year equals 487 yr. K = 2.689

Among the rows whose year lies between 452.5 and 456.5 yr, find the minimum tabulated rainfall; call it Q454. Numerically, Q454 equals 2.607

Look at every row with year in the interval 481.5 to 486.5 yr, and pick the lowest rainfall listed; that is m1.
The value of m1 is 2.68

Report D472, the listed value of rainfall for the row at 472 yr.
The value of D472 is 3.269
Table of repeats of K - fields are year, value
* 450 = 2.625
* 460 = 2.859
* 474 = 3.119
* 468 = 3.108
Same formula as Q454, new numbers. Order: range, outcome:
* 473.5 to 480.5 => 3.102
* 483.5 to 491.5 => 2.557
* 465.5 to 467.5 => 2.99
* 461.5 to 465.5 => 2.963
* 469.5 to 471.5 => 3.166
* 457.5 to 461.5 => 2.786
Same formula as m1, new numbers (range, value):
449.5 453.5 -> 2.541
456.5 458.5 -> 2.776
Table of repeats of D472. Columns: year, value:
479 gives 3.27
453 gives 2.79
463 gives 3.022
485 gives 2.779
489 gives 2.675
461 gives 2.876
